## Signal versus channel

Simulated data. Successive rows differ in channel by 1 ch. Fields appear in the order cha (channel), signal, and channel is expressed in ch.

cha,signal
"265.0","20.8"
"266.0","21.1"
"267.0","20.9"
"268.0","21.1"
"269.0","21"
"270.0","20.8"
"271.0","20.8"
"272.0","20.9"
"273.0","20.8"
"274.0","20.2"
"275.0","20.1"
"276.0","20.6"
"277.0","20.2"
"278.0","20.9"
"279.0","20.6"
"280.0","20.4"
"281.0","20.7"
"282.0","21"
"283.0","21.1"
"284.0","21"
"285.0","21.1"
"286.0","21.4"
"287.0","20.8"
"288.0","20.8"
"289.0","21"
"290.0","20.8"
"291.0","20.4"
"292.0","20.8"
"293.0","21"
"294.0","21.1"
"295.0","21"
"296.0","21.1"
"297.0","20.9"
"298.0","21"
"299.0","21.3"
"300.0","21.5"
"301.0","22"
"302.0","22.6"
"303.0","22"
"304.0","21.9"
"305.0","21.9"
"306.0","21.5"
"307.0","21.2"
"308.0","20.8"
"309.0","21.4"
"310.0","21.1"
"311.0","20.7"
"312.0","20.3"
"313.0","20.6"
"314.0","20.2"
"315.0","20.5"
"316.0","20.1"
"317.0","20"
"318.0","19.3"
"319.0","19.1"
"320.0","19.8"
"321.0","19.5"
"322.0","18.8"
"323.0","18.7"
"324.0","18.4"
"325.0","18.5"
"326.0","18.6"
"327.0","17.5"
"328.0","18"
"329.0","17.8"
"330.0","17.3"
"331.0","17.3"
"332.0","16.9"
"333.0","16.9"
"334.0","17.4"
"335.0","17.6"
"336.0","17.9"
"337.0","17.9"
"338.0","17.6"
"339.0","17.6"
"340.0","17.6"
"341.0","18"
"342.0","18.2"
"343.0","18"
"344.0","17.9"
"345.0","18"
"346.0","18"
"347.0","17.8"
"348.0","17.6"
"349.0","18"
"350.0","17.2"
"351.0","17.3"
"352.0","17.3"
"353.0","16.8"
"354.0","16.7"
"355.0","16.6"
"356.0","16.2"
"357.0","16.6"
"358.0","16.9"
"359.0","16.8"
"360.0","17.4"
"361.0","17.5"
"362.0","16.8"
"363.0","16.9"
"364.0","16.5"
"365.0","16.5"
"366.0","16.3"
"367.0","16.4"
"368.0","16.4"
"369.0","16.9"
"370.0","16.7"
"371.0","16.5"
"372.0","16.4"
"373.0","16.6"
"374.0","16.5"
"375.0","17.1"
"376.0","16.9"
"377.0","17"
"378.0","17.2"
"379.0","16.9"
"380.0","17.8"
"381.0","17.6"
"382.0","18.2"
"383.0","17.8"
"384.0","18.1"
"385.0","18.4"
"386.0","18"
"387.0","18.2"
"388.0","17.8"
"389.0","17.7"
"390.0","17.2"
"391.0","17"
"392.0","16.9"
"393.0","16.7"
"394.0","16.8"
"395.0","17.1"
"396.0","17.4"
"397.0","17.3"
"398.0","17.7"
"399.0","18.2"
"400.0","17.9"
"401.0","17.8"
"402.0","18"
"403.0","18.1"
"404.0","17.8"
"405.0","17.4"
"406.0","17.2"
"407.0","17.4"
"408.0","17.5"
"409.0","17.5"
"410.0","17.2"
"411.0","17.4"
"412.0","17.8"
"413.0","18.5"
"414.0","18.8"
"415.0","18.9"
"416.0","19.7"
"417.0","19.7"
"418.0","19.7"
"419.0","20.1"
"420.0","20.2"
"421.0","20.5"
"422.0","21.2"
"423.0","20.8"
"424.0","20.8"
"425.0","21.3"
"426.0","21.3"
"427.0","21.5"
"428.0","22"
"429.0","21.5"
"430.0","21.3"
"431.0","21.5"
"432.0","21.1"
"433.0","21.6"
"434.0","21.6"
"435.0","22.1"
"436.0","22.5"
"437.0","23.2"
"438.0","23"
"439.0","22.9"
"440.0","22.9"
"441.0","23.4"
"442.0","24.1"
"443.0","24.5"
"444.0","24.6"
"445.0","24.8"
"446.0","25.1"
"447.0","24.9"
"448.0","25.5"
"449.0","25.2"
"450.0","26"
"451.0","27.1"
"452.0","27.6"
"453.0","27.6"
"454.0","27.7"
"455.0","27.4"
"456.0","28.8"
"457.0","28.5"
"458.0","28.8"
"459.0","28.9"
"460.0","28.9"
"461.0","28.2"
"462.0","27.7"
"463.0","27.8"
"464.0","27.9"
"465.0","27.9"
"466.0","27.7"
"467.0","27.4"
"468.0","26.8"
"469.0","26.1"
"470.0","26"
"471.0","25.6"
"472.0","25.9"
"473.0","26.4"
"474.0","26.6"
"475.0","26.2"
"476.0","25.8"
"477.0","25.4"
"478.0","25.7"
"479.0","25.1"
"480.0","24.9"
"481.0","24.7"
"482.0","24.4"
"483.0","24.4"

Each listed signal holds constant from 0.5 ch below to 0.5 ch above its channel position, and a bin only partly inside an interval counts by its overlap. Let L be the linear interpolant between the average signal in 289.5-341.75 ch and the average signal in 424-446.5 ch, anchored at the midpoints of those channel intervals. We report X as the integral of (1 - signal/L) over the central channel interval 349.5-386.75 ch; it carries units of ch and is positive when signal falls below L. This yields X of 7.0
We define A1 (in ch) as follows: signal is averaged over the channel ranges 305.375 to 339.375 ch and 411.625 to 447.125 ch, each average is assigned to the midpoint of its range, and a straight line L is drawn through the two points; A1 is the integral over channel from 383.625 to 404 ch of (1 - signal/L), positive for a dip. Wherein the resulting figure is 3.1 ch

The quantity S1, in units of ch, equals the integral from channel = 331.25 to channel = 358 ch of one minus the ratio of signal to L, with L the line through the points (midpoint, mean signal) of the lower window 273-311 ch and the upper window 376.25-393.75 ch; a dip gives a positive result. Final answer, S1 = 2.3 ch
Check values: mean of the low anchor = 21.1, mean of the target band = 17.4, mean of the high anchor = 17.5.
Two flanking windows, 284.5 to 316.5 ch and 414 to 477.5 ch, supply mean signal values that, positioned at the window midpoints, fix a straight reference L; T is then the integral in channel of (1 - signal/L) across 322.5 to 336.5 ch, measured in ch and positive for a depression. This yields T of 2.6 ch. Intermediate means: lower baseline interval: 21.1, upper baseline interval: 24.4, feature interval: 17.8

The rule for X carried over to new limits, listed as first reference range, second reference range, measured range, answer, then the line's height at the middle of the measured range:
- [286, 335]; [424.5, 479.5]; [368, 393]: 5.9 ch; 22.6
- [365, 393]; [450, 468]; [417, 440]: 2.3 ch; 23.8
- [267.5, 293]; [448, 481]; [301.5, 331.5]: 2.9 ch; 22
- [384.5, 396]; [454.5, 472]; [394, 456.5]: 3.2 ch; 22.3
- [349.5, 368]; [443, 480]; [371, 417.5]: 5.9 ch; 20.2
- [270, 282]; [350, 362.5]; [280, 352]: -3.0 ch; 18.8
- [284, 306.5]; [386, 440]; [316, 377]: 8.7 ch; 20.4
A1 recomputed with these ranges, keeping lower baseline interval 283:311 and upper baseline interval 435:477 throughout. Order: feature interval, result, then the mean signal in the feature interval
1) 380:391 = 2.8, 17.9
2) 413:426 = 2.5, 20.1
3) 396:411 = 4.2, 17.6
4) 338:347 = 1.9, 17.9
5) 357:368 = 3.1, 16.8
